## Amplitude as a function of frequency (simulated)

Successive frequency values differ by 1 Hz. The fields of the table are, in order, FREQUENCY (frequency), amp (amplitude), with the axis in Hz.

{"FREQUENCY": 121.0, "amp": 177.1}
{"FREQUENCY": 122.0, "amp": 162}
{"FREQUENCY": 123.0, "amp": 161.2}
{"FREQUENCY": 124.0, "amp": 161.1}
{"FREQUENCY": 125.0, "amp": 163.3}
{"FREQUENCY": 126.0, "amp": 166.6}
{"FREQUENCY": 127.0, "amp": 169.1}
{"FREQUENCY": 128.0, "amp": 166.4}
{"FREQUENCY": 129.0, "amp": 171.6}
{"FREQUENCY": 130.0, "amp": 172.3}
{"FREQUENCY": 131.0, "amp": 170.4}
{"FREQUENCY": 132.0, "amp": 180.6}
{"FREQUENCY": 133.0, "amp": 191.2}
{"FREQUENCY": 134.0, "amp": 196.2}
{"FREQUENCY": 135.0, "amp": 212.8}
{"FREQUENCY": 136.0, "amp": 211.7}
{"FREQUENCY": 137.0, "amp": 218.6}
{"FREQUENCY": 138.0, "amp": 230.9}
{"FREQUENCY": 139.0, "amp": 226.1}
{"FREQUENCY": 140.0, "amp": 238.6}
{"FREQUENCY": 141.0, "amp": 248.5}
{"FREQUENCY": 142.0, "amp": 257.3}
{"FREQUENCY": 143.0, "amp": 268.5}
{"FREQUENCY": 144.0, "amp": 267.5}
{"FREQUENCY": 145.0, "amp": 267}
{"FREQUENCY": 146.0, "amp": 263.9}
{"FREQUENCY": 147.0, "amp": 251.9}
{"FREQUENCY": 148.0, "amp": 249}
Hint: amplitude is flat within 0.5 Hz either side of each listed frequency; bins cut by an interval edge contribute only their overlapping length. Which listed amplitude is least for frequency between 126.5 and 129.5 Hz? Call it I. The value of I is 166.4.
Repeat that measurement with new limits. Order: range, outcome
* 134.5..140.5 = 211.7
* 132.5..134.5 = 191.2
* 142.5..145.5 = 267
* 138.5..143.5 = 226.1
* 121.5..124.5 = 161.1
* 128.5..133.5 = 170.4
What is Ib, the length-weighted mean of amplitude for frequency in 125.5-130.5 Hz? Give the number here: 169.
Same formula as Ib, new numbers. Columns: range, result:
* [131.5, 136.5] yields 198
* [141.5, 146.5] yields 265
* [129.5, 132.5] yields 174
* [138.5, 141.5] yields 238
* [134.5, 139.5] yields 220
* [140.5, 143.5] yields 258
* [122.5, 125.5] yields 162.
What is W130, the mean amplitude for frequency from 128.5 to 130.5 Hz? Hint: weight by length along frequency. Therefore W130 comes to 172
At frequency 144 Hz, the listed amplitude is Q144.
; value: 267.5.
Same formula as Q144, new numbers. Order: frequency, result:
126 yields 166.6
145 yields 267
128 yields 166.4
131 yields 170.4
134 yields 196.2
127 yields 169.1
